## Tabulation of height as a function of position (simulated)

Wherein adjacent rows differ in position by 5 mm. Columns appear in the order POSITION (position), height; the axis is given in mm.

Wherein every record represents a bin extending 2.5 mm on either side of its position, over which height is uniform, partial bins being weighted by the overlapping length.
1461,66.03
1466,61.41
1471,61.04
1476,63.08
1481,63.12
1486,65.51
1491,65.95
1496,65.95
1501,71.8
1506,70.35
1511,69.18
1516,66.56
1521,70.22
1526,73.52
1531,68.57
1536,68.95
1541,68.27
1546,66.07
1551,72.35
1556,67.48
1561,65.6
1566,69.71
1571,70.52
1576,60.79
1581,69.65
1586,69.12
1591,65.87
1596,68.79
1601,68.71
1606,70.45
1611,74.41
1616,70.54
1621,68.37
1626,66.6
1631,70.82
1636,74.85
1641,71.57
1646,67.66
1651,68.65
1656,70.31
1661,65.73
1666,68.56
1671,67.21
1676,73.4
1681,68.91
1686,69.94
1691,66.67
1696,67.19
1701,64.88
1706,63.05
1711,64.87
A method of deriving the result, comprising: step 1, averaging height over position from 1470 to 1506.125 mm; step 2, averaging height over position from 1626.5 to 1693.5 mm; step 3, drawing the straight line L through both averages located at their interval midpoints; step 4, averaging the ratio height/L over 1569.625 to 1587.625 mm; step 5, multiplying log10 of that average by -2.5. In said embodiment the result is 0.01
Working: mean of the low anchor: 65.8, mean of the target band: 67.3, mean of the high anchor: 69.5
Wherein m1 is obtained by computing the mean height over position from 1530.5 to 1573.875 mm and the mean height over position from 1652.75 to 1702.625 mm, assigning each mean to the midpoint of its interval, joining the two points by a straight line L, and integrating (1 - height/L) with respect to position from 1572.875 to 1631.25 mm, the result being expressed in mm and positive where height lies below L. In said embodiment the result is -0.1 mm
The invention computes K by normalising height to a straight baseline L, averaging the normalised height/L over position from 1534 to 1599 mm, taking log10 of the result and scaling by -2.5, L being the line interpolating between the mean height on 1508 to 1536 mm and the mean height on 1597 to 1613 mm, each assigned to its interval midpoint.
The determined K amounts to 0.037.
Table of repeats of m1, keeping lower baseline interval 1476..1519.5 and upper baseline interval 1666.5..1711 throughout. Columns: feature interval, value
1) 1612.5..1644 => -1.5 mm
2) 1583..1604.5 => -0.3 mm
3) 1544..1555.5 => -0.3 mm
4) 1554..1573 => -0.3 mm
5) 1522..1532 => -0.6 mm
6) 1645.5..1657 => -0.2 mm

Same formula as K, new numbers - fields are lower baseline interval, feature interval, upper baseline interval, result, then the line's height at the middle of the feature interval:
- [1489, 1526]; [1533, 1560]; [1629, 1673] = 0.010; 69.1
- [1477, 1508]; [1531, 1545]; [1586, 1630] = -0.008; 67.8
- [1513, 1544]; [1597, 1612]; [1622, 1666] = -0.019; 69.4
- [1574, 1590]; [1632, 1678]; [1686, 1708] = -0.056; 66.2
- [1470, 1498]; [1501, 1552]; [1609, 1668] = -0.059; 65.8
